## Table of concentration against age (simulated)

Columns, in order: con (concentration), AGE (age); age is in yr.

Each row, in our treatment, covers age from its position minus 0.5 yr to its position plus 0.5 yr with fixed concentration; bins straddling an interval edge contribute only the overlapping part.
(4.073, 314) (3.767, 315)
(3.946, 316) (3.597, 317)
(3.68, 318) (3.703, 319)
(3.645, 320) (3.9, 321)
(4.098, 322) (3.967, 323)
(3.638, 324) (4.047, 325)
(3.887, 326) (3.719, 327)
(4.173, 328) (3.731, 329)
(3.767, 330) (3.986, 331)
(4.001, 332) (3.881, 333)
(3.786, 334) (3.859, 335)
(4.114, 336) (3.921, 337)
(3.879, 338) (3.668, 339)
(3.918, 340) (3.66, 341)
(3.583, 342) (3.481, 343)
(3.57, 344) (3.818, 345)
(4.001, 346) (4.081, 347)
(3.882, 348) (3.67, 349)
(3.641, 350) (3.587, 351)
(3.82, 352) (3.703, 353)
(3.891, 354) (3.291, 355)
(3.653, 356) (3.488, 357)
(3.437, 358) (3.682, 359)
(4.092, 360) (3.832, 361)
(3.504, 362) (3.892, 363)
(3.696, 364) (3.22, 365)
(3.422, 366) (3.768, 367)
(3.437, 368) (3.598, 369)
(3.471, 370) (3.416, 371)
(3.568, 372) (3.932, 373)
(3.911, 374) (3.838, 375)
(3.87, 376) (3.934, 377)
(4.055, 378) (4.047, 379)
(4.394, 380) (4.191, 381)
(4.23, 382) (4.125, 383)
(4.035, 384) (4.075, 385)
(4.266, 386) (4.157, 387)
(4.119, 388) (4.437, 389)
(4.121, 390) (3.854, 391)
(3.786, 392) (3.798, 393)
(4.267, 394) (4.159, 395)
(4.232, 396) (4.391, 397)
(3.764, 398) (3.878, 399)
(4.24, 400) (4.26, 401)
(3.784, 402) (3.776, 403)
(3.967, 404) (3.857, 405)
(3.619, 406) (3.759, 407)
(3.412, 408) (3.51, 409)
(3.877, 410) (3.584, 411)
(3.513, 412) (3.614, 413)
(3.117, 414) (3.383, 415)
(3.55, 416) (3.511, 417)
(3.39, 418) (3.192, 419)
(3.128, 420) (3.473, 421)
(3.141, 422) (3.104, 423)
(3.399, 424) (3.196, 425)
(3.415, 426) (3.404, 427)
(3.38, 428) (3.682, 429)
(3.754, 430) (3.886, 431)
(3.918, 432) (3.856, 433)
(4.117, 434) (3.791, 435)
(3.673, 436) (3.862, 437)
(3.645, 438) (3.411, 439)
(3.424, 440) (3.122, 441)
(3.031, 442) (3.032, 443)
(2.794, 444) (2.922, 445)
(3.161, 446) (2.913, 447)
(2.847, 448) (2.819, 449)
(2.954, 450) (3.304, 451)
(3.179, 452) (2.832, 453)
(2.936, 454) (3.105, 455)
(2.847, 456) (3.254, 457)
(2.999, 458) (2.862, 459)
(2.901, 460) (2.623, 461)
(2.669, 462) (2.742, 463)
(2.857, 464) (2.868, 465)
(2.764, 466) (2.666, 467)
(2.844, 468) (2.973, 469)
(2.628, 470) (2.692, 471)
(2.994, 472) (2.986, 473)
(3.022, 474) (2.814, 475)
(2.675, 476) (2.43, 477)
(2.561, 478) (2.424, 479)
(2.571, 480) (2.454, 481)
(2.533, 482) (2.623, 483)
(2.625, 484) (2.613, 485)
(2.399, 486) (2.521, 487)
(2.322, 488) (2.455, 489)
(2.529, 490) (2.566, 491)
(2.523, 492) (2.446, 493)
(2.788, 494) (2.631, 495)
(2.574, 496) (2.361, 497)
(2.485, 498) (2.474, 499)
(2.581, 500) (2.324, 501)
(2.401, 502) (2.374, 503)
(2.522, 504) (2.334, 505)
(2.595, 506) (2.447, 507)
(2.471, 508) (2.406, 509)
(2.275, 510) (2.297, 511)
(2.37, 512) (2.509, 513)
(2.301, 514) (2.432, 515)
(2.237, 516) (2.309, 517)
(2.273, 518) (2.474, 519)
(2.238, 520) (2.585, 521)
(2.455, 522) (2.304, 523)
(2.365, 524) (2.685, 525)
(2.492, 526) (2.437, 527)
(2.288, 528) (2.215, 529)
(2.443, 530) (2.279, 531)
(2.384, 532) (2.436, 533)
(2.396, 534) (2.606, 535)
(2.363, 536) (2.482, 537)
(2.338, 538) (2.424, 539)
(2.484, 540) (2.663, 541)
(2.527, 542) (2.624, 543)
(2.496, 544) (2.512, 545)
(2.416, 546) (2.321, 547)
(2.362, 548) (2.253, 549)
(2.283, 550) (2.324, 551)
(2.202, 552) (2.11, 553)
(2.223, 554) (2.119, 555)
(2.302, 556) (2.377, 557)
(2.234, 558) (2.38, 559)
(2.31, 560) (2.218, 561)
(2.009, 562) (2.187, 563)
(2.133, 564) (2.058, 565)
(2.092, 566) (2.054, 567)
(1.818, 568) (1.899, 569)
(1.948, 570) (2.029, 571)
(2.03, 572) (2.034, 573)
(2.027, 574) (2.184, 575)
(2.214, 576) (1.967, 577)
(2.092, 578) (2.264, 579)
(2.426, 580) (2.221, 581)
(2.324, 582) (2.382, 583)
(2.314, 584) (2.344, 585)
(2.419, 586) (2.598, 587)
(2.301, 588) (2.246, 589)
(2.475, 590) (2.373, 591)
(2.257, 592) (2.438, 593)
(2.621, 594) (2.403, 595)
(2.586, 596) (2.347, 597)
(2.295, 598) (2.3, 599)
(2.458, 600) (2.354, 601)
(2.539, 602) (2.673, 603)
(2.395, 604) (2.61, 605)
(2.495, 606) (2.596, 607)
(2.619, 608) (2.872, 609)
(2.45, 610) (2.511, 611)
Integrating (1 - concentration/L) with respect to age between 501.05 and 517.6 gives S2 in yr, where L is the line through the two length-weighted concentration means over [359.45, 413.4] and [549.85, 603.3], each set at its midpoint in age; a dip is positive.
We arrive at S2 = 2.57 yr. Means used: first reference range 3.88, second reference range 2.25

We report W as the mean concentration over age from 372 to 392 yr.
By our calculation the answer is 4.06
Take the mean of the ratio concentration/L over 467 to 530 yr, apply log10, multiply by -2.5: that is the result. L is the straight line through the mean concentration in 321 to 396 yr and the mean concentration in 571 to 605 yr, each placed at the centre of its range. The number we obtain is 0.17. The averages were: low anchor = 3.85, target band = 2.51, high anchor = 2.33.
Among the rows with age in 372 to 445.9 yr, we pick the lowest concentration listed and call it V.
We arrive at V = 2.794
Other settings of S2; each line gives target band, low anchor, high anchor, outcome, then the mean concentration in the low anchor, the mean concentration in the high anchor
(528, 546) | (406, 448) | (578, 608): 2.0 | 3.44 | 2.41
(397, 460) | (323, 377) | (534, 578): -4.8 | 3.75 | 2.25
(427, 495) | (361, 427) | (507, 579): 3.3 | 3.76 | 2.3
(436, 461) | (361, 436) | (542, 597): 1.8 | 3.76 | 2.26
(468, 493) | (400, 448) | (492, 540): 1.9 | 3.5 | 2.43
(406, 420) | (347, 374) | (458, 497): -1.2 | 3.65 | 2.66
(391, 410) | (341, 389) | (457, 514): -2.6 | 3.8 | 2.6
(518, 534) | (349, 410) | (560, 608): 1.9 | 3.85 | 2.28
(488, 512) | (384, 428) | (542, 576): 2.8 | 3.73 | 2.2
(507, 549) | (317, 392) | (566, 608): 4.3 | 3.83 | 2.3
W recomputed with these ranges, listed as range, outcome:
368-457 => 3.63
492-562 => 2.4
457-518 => 2.58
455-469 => 2.85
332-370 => 3.71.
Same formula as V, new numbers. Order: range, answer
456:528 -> 2.237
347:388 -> 3.22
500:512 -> 2.275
